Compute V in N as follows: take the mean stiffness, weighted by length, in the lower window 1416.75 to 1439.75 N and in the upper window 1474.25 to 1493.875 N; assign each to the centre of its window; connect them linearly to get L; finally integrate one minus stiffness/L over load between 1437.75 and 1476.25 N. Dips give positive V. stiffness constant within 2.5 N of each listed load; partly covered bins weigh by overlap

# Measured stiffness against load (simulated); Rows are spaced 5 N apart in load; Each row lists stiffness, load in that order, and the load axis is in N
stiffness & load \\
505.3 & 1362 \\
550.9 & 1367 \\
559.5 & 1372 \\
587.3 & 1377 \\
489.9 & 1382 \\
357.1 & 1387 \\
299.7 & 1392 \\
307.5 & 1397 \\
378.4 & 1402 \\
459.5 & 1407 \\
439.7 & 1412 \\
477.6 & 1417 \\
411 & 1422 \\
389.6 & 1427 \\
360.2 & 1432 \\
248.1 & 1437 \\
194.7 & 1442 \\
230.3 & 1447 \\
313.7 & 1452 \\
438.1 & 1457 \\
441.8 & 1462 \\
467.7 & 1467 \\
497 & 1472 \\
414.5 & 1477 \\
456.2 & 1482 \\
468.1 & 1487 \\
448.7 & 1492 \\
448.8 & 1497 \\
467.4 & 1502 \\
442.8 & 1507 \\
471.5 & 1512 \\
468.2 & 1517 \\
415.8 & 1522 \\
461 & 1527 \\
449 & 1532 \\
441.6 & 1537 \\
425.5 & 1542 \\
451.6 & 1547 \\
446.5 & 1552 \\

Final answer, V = 4.3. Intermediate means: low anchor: 366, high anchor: 447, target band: 366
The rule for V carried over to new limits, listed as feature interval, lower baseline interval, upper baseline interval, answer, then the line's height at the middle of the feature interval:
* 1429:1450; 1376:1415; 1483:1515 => 8.15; 430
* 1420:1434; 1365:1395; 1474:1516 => 2.30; 463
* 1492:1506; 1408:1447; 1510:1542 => -1.04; 423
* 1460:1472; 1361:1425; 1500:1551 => -0.44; 448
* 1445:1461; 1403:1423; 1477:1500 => 3.82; 448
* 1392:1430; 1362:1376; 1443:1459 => 1.98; 428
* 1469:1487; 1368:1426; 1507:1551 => -0.61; 443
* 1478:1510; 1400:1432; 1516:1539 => -1.10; 439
